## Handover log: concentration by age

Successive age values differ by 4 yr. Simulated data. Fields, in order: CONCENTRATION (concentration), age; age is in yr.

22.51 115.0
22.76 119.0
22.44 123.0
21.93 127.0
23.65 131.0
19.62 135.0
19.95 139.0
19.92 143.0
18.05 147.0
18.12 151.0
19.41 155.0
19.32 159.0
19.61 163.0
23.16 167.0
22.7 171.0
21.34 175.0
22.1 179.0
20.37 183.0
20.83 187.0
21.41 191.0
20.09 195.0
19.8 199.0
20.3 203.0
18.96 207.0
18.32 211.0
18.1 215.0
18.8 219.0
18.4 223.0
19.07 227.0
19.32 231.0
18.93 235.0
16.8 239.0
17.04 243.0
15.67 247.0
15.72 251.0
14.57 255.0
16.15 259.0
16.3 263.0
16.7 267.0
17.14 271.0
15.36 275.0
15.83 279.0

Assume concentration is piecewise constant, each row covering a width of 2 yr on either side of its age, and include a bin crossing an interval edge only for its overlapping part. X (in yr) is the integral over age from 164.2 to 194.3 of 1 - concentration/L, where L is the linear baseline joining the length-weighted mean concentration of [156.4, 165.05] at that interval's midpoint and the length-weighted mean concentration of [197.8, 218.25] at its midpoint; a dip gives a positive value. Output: -3.52 yr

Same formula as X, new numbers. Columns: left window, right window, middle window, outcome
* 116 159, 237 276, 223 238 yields -1.5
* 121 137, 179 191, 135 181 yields 2.4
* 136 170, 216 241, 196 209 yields -0.5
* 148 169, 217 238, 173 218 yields -1.9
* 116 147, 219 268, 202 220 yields -0.5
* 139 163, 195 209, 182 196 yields -0.8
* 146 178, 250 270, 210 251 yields -1.5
